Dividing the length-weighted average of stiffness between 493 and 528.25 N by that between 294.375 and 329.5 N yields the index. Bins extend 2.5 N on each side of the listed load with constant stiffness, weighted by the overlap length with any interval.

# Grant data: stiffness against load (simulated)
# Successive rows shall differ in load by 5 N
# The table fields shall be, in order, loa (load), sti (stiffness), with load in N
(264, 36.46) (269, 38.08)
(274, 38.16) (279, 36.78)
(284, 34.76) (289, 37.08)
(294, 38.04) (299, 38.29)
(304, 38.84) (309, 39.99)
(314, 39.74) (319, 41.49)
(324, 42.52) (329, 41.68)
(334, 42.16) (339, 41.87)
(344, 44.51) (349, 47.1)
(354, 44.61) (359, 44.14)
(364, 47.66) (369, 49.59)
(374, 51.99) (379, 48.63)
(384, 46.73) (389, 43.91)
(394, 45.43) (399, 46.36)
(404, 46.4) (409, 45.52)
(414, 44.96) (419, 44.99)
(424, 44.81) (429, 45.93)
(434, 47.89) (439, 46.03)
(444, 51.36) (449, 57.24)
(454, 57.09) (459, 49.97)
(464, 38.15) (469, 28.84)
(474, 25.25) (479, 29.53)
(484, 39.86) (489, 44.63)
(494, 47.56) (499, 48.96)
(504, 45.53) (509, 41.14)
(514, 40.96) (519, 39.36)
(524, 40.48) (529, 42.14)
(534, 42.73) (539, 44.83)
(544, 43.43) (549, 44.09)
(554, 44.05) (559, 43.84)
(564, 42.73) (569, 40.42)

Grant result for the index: 1.08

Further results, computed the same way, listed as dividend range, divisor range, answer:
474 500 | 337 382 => 0.86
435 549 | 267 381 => 1.02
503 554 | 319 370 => 0.96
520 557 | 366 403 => 0.90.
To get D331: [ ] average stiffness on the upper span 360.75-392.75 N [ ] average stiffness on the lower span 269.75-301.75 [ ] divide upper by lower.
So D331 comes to 1.29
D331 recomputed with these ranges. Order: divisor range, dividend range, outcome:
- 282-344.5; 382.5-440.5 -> 1.14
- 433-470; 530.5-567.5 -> 0.91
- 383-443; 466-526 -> 0.86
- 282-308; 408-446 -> 1.23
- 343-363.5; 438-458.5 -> 1.17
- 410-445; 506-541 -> 0.90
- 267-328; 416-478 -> 1.15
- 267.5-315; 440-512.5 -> 1.14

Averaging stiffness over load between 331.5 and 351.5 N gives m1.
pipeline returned 43.9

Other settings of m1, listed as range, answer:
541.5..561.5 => 43.9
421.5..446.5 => 47.2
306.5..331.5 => 41.1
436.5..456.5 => 52.9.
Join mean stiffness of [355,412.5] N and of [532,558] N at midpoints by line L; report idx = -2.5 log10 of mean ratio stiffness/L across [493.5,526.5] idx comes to 0.033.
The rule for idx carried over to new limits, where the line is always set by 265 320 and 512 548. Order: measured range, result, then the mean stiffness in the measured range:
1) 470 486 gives 0.31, 31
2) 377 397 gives -0.16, 46.1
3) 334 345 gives -0.10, 42.8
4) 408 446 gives -0.15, 46.4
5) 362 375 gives -0.25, 49.6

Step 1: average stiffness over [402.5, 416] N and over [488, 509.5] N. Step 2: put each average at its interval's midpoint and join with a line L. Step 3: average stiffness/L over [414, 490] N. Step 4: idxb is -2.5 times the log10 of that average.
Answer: 0.06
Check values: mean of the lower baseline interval 45.6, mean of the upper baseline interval 46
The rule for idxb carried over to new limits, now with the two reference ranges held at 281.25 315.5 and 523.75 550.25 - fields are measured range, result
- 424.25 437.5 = -0.14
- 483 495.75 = -0.06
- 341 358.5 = -0.16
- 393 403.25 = -0.15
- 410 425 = -0.11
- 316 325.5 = -0.09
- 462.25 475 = 0.32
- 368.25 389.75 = -0.21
